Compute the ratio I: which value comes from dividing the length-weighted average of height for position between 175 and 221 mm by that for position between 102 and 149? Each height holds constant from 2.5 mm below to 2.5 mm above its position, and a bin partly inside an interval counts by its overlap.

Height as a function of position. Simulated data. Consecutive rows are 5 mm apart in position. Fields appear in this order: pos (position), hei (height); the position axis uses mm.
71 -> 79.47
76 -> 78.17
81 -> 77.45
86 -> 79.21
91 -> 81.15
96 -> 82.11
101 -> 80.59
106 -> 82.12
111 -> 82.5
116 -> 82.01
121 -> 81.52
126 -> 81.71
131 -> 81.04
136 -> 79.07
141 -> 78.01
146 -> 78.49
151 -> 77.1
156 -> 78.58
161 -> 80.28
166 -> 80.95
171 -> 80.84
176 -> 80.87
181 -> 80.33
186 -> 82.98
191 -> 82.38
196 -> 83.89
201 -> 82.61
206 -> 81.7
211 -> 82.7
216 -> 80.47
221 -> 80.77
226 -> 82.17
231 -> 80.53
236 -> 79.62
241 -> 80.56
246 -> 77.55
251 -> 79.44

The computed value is 1.02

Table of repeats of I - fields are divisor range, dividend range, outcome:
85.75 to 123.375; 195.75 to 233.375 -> 1.00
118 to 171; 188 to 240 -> 1.02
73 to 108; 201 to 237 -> 1.02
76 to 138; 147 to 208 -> 1.00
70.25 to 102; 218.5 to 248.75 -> 1.01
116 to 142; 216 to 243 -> 1.00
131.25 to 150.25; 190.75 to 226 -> 1.04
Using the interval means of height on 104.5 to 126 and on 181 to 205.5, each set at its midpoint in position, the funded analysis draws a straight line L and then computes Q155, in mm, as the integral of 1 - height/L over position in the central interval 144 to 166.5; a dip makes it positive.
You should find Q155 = 0.92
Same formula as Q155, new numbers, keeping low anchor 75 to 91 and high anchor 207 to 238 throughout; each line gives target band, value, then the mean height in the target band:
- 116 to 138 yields -0.4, 81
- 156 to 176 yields -0.1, 80.4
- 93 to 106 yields -0.4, 81.5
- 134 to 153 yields 0.4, 78.2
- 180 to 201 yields -0.5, 82.6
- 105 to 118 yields -0.5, 82.2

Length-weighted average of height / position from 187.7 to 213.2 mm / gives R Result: 82.7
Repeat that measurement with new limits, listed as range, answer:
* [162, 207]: 81.8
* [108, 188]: 80.4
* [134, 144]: 78.5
